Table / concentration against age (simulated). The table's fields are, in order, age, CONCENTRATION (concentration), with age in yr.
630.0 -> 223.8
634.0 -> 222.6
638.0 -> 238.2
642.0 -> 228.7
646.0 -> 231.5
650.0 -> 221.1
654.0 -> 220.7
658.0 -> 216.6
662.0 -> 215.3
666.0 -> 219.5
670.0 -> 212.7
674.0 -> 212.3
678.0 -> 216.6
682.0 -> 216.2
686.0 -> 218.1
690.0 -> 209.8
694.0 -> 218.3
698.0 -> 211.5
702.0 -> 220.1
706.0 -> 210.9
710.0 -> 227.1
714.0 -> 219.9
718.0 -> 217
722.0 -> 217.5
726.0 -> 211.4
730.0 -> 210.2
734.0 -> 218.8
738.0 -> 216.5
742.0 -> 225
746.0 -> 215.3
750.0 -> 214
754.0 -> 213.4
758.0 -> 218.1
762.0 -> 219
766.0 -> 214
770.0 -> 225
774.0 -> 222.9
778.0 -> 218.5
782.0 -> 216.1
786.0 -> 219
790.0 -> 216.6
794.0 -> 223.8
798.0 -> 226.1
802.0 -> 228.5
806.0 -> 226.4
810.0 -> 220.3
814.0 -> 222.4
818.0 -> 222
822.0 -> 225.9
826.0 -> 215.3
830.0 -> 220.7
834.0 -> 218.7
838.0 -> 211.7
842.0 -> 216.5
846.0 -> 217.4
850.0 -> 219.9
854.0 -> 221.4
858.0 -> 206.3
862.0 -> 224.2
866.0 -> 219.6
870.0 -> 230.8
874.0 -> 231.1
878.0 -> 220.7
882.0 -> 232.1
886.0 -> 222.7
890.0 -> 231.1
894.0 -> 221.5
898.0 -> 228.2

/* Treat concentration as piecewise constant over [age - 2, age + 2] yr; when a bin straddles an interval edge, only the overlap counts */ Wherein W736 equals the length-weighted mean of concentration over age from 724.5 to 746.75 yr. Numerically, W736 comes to 216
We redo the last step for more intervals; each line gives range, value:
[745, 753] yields 214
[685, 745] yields 217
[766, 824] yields 222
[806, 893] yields 222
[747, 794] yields 218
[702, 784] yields 218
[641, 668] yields 222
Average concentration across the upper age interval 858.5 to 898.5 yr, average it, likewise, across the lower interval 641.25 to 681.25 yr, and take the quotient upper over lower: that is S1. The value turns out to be 1.03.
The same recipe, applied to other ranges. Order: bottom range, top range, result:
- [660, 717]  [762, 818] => 1.02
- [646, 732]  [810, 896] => 1.02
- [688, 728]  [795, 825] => 1.04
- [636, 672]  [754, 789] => 0.98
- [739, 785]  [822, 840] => 1.00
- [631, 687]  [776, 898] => 1.00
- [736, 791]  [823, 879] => 1.01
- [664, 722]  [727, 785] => 1.00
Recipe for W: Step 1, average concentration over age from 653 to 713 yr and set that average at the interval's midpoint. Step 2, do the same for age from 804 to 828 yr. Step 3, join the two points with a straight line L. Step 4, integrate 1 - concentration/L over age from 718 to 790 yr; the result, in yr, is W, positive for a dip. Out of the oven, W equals 0.7 yr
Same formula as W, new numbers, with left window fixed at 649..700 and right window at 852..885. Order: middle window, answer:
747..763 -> 0.2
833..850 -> 0.4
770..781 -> -0.1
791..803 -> -0.2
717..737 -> 0.3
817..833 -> 0.1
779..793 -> 0.2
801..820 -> -0.2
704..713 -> -0.1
